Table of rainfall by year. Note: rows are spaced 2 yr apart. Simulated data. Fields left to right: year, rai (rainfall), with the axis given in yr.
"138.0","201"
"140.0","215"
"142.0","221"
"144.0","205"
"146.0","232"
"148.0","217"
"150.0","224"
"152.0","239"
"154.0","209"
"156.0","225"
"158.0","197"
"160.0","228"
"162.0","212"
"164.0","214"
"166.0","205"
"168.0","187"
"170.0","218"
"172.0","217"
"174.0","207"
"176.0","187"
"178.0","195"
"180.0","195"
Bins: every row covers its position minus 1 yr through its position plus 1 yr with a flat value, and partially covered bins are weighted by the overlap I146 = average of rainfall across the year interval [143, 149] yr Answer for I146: 218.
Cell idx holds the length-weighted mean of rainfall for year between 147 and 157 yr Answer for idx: 223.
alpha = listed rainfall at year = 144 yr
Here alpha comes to 205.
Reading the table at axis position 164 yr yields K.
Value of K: 214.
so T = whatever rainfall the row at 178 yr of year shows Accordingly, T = 195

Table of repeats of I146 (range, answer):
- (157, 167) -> 211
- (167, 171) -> 202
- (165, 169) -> 196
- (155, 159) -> 211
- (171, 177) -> 204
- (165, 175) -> 207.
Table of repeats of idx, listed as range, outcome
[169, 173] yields 218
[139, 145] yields 214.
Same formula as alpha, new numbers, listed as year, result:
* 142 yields 221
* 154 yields 209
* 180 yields 195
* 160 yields 228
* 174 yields 207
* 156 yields 225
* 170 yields 218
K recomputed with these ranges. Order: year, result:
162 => 212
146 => 232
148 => 217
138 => 201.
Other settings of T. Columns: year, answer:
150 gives 224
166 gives 205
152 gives 239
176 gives 187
